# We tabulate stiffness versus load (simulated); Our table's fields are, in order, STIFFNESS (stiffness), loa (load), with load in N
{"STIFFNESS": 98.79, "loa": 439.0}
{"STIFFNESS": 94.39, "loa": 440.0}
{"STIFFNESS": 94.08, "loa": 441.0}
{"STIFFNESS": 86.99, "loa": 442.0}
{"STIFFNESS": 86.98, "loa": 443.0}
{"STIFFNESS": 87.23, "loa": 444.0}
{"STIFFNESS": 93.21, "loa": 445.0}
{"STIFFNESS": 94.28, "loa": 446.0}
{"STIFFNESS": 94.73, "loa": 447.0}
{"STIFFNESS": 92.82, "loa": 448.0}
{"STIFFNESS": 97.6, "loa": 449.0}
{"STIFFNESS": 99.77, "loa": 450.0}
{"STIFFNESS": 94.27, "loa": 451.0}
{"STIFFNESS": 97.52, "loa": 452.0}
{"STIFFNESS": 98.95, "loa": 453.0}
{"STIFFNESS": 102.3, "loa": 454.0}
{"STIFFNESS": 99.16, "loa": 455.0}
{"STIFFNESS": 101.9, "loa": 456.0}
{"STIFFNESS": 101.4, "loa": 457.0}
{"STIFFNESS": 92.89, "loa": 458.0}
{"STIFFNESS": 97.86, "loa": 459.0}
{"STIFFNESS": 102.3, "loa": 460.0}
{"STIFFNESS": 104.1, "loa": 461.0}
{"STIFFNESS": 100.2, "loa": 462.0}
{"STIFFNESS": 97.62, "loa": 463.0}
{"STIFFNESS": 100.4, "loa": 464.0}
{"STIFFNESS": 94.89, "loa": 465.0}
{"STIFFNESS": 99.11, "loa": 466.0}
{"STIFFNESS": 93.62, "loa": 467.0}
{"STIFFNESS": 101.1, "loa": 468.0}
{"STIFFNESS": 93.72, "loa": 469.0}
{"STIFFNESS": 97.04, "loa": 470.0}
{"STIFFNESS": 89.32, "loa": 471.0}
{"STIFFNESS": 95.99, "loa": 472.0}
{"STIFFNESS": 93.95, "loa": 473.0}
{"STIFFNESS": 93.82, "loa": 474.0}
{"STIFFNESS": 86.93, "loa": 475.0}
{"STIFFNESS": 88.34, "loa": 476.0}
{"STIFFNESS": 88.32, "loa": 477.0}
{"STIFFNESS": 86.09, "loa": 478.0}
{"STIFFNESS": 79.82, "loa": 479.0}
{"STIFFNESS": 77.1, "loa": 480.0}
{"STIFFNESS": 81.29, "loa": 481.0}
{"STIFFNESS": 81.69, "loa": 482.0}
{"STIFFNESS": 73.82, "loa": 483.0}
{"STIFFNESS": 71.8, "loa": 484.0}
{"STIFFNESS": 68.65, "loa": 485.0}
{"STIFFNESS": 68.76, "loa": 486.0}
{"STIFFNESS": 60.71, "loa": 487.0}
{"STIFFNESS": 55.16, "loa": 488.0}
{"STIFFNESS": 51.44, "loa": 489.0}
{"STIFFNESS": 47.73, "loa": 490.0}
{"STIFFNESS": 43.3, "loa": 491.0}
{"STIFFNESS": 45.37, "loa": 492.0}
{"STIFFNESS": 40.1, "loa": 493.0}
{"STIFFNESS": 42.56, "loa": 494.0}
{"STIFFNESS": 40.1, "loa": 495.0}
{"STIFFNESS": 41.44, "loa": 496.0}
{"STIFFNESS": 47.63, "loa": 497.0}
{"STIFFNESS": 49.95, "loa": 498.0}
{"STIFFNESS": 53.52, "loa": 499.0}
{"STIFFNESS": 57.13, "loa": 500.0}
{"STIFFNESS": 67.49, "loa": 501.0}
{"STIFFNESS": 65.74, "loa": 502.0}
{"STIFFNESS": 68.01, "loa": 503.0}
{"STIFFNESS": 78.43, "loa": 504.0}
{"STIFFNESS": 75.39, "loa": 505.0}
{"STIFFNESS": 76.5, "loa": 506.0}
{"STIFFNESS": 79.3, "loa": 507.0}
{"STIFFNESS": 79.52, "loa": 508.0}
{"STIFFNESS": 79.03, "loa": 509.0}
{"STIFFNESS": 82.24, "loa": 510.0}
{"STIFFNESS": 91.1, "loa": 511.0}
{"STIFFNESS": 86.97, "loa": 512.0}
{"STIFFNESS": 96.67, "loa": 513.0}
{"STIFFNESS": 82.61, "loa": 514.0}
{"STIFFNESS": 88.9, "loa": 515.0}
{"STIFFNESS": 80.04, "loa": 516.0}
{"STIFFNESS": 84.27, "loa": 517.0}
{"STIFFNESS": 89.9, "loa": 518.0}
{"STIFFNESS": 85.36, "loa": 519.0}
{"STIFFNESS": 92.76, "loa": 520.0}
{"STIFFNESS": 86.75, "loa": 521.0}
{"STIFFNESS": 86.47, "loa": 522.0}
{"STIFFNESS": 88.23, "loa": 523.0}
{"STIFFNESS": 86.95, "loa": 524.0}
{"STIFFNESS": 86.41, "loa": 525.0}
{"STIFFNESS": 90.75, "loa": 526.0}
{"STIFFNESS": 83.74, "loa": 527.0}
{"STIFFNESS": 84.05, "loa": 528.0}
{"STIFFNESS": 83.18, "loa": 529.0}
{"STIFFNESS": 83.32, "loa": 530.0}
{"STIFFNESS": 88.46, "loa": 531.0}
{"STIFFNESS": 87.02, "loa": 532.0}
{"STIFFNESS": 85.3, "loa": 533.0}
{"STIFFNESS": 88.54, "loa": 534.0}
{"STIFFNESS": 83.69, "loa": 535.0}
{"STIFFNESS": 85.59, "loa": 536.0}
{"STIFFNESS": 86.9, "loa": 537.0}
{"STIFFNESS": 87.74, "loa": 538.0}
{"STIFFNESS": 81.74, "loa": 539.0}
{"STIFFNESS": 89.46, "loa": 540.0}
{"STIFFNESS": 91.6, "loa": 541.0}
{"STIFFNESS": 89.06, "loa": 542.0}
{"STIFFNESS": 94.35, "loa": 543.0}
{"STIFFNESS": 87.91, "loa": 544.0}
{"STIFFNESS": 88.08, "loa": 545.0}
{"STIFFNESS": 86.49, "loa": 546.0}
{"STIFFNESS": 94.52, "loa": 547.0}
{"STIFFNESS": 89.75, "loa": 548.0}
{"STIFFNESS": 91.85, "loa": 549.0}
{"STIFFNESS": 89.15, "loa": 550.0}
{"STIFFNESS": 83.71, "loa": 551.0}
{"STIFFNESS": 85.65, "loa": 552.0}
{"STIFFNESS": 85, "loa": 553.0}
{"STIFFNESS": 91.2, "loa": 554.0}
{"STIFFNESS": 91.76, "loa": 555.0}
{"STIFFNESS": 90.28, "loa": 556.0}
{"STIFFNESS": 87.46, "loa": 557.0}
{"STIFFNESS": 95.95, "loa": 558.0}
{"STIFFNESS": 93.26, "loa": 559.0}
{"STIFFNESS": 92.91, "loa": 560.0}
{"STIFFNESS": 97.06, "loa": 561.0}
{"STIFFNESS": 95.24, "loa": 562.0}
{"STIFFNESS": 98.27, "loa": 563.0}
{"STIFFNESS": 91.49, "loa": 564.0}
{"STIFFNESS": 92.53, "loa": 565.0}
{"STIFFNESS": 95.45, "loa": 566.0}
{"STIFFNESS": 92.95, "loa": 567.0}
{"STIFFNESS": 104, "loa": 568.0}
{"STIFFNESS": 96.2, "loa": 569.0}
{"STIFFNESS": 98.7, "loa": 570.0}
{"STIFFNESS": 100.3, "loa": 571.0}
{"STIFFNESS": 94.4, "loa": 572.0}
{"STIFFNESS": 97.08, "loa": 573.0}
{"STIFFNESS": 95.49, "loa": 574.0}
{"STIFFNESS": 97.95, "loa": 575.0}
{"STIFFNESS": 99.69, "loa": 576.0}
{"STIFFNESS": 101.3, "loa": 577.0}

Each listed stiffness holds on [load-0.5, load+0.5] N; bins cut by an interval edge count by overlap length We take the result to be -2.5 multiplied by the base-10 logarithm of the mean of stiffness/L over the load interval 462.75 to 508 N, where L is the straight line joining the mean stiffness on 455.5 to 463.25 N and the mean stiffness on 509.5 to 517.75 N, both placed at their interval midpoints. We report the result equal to 0.27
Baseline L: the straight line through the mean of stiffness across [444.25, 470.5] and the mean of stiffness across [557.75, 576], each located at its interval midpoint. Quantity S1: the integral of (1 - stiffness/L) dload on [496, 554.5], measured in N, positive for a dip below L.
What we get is 8.5 N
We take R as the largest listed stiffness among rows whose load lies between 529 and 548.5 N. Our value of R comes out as 94.52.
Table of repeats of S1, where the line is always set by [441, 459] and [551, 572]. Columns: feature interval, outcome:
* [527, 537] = 0.9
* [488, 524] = 9.3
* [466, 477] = 0.2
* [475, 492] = 4.5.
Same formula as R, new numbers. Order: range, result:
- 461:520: 104.1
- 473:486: 93.95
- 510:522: 96.67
